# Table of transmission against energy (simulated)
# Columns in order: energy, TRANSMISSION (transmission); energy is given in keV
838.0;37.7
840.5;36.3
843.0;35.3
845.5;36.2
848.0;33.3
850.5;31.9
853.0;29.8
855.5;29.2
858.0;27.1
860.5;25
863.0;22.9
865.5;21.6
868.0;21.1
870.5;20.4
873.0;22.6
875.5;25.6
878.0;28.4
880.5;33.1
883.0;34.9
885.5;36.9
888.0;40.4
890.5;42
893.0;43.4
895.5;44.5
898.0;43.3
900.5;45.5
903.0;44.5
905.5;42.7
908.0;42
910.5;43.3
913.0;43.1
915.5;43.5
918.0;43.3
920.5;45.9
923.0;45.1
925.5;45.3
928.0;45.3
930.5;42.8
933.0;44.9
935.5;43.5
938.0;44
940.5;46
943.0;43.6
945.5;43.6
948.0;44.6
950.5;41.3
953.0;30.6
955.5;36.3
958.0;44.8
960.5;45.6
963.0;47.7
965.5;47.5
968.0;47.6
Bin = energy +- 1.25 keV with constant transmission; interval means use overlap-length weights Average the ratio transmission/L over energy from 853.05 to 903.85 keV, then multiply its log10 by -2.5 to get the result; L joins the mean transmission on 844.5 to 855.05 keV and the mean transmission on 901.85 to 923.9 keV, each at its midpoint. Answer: 0.17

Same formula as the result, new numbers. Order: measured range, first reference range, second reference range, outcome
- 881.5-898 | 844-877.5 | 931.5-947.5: -0.212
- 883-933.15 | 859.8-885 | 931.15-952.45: -0.237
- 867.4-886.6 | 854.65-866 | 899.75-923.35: 0.129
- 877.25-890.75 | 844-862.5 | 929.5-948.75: -0.018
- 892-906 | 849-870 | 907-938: -0.182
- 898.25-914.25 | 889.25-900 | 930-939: 0.002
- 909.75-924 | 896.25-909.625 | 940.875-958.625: -0.032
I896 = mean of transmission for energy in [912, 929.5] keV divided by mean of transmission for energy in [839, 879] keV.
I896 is 1.59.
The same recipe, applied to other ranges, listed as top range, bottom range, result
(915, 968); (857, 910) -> 1.29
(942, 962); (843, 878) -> 1.53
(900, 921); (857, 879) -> 1.84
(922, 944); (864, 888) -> 1.60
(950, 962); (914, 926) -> 0.89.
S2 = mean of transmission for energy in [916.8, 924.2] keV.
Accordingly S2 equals 44.8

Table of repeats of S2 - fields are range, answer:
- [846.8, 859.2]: 30.3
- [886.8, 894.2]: 41.9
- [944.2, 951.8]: 43.1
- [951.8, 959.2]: 37.2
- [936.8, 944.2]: 44.5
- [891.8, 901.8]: 44.2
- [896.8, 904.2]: 44.4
